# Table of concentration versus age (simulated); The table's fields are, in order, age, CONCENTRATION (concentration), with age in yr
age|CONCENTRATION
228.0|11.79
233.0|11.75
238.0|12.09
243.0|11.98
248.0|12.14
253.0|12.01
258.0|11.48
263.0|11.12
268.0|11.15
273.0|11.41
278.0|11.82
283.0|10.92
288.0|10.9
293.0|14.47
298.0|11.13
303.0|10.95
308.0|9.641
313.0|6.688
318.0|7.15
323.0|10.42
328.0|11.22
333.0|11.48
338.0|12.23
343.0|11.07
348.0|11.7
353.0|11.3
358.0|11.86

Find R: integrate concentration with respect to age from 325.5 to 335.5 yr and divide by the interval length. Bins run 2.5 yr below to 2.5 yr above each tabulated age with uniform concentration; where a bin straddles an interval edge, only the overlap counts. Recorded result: 11.3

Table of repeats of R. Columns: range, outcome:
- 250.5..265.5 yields 11.5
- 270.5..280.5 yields 11.6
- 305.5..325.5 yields 8.47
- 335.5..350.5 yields 11.7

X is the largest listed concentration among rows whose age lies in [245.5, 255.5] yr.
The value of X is 12.14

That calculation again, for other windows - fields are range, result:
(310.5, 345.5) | 12.23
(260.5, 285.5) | 11.82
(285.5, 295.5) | 14.47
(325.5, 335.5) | 11.48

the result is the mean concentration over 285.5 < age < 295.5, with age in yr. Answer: 12.7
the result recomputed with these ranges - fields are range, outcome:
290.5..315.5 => 10.6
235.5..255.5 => 12.1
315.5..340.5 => 10.5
